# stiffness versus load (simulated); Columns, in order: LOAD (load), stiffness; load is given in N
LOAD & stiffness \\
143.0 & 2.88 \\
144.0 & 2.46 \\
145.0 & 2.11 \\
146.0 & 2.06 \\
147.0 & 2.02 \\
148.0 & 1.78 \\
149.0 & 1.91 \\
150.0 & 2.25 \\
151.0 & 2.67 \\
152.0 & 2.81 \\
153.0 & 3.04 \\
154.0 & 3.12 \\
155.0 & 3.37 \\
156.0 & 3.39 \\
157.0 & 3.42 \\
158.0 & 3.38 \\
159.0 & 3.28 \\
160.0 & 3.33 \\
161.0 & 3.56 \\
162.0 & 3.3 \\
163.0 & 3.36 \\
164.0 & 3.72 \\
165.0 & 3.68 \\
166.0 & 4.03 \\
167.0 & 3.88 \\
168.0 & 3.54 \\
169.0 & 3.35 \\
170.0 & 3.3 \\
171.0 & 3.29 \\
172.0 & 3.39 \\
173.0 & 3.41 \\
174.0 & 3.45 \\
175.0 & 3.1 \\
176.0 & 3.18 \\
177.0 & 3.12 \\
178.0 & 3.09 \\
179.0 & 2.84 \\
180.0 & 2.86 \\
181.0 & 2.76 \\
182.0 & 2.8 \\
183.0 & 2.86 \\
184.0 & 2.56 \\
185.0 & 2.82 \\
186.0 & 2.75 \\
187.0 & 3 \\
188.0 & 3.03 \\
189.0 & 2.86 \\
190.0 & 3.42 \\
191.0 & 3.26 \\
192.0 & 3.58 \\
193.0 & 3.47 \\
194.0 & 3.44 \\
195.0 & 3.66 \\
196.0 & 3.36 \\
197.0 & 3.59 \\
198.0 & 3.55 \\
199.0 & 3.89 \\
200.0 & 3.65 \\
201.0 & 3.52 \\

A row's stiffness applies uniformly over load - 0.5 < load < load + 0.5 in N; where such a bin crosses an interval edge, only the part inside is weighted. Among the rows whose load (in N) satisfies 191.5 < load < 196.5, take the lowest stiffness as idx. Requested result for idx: 3.36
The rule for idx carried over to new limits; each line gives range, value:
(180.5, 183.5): 2.76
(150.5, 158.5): 2.67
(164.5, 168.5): 3.54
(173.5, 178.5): 3.09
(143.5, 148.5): 1.78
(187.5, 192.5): 2.86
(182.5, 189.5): 2.56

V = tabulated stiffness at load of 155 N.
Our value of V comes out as 3.37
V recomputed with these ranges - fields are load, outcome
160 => 3.33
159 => 3.28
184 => 2.56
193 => 3.47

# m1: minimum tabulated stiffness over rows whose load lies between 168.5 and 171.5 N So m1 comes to 3.29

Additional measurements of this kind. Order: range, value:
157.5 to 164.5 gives 3.28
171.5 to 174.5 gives 3.39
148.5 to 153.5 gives 1.91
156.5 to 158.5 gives 3.38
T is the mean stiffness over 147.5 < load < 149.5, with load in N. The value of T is 1.84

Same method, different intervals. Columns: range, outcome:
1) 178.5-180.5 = 2.85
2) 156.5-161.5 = 3.39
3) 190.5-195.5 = 3.48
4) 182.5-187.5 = 2.8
